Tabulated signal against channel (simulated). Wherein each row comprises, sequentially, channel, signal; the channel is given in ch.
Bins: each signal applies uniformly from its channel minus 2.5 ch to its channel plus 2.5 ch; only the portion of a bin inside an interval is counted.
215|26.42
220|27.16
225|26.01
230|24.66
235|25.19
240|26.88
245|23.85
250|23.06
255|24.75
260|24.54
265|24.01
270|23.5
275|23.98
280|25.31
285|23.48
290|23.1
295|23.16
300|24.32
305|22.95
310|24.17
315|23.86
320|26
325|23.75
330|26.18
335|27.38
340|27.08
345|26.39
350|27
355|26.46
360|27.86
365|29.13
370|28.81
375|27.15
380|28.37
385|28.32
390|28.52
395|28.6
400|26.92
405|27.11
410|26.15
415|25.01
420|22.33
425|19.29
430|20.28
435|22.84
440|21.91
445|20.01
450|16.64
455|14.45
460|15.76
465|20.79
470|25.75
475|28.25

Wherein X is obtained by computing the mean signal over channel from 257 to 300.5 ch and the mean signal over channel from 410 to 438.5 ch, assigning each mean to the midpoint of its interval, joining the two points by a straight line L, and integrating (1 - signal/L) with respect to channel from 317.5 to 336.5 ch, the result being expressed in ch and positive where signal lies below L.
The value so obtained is -1.9 ch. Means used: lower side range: 23.9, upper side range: 22.3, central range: 25.7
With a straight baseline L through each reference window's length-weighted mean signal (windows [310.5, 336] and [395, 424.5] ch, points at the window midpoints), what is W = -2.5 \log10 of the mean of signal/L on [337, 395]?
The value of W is -0.10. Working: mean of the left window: 25.2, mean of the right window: 25.3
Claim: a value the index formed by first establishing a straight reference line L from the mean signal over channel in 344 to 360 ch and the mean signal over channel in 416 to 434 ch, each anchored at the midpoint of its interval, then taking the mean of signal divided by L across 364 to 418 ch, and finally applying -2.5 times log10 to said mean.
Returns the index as -0.159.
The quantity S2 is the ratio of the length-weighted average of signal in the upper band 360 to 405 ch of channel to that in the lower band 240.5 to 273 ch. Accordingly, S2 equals 1.2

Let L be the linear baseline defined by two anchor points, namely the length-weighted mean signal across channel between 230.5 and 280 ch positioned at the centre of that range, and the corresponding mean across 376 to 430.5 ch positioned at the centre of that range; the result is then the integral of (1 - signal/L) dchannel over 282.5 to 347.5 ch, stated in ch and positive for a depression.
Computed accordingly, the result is 0.6 ch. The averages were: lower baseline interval 24.5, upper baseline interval 25.8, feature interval 24.8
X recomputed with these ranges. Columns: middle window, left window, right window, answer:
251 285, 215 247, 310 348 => 1.97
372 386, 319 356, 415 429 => -2.35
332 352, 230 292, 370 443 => -1.67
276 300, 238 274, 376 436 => 0.70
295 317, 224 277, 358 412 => 1.86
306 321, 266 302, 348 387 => 0.54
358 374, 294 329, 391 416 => -1.65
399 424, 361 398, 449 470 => -0.81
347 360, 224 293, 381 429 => -0.86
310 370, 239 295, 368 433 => -3.32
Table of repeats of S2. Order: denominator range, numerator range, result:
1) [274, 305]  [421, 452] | 0.85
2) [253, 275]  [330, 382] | 1.14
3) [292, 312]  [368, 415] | 1.17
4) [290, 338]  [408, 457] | 0.85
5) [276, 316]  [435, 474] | 0.84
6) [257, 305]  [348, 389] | 1.17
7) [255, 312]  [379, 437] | 1.06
